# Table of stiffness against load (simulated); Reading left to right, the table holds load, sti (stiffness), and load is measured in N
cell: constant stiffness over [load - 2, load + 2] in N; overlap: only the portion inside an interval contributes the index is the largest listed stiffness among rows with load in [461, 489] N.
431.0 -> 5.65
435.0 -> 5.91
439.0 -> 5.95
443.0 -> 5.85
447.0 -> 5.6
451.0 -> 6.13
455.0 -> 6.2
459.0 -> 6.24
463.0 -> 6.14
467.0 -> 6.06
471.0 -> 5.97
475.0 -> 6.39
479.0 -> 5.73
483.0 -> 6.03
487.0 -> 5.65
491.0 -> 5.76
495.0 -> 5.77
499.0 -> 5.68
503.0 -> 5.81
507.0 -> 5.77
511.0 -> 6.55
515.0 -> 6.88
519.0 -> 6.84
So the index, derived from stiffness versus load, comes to 6.39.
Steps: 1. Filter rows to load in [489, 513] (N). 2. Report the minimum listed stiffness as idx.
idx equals 5.68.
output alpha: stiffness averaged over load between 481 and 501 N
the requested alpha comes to 5.78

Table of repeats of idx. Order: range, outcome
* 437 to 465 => 5.6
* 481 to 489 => 5.65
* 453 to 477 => 5.97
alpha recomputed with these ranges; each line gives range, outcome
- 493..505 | 5.75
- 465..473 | 6.01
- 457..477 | 6.16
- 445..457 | 5.98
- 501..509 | 5.79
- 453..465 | 6.19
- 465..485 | 6.04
